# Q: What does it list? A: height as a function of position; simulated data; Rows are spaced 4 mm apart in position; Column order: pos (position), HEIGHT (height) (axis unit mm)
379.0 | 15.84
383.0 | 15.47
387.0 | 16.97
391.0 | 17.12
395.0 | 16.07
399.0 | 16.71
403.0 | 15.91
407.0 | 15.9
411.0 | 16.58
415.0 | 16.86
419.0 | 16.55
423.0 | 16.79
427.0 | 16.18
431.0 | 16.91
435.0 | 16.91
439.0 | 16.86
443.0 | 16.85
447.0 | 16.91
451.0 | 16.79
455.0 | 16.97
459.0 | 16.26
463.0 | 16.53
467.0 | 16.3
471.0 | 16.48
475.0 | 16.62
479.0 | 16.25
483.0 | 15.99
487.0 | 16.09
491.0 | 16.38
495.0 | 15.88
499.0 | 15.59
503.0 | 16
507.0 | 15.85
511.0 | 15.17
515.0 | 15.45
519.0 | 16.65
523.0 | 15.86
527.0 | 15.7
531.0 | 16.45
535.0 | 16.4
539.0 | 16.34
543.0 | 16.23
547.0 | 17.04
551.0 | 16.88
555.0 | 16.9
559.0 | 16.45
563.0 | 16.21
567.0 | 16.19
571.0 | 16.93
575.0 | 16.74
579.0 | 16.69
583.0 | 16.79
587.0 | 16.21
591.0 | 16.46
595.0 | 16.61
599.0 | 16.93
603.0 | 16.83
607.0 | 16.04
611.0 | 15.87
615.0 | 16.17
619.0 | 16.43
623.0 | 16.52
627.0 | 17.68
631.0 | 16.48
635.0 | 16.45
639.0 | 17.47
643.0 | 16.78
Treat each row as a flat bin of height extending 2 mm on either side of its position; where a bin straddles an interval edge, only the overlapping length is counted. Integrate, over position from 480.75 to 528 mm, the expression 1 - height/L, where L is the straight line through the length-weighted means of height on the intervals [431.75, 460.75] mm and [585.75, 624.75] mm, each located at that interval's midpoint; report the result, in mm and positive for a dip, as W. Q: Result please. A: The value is 2.2 mm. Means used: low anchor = 16.8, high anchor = 16.4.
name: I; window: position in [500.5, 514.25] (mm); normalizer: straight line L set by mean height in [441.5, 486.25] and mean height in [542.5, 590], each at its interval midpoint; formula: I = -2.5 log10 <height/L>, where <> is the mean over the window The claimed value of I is 0.06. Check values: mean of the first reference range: 16.5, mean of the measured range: 15.7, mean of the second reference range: 16.6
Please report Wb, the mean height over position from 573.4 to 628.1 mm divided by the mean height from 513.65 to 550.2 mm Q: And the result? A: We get 1.0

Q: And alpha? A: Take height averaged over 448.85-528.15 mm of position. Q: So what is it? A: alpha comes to 16.1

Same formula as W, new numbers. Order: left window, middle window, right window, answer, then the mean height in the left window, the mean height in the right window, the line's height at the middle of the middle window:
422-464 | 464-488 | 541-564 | 0.56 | 16.7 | 16.6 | 16.7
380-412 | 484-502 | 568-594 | 0.53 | 16.3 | 16.6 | 16.5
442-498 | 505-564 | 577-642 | 0.97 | 16.4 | 16.6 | 16.5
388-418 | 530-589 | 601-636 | -0.27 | 16.5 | 16.5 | 16.5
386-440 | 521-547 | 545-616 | 0.52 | 16.6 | 16.6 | 16.6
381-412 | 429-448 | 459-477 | -0.56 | 16.3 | 16.5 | 16.4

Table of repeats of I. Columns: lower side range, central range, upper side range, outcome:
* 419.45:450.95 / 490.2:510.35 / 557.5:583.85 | 0.054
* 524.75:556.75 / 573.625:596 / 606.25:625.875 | -0.014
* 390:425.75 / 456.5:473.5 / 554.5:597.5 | 0.006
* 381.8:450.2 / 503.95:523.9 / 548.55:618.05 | 0.050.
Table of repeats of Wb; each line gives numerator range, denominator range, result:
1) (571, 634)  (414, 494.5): 1.00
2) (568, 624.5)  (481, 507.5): 1.03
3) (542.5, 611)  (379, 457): 1.00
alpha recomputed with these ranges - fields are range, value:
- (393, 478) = 16.6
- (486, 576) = 16.2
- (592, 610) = 16.6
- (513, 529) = 15.9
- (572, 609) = 16.6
